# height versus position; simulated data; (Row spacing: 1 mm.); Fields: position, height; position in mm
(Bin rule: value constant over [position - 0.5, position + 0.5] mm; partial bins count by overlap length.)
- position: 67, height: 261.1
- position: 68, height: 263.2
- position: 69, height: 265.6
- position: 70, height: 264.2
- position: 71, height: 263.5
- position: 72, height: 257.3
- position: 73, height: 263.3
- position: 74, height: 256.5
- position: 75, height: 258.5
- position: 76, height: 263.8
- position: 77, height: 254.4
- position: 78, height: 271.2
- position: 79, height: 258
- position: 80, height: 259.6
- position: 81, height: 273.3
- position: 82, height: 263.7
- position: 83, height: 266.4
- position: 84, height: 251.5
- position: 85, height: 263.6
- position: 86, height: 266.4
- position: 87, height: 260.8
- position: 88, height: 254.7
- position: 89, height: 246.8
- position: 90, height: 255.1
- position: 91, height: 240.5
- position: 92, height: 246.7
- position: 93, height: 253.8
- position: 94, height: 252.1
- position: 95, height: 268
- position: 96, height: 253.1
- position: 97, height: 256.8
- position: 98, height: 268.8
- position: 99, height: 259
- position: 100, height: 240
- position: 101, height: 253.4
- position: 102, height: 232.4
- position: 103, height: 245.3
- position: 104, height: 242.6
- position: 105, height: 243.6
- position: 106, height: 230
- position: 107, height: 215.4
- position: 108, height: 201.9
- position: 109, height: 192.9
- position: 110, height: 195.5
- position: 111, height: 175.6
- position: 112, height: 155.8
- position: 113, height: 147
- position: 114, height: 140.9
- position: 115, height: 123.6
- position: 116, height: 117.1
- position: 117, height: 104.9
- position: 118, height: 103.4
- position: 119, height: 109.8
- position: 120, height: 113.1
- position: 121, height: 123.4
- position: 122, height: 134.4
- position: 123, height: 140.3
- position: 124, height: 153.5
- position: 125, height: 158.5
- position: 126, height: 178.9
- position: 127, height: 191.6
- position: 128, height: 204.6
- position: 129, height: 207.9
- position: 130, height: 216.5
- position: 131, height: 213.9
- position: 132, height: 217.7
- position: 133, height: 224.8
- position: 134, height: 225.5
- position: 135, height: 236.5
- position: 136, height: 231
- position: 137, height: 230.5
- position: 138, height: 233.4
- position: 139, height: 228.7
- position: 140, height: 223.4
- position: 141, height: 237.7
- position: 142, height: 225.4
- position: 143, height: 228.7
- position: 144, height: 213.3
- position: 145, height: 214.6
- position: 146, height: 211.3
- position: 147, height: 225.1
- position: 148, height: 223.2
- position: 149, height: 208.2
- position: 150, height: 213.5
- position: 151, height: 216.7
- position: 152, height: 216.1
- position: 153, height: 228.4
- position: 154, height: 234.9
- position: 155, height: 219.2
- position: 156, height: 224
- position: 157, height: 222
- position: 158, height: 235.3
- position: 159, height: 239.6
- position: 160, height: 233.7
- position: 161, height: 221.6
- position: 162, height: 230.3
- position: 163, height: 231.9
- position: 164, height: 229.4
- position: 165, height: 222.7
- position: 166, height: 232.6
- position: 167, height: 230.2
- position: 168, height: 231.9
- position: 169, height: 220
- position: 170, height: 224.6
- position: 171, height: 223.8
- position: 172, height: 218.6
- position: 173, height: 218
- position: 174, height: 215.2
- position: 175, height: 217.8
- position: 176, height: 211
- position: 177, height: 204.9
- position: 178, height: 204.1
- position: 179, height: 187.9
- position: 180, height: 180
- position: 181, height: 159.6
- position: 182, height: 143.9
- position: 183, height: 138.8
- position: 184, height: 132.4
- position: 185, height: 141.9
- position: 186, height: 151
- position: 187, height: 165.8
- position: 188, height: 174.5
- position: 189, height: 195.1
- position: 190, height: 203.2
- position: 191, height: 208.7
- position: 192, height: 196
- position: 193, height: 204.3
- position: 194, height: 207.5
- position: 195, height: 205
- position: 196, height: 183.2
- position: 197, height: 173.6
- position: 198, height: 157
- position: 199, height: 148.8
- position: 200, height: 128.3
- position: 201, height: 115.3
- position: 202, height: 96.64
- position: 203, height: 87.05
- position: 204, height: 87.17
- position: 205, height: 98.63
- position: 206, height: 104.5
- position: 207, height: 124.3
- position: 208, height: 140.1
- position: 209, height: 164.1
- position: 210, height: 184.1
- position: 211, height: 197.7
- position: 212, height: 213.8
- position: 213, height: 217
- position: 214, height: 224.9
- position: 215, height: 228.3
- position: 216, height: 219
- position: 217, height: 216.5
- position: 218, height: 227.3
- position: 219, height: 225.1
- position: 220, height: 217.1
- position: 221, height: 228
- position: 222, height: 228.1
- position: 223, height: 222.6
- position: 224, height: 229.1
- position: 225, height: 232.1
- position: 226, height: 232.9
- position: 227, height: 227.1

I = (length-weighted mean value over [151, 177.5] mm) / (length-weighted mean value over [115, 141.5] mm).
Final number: 1.2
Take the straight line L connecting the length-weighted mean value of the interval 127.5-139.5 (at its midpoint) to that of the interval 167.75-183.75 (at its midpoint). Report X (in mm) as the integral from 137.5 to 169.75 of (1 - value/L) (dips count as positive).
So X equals -2.19 mm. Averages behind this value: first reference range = 223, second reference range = 198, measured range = 225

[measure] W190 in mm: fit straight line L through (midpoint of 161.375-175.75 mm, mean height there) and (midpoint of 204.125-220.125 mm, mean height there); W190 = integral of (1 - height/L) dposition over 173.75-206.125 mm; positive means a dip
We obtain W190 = 6.5 mm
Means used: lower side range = 225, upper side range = 185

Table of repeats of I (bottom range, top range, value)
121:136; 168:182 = 1.07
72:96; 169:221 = 0.69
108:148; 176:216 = 0.90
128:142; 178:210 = 0.70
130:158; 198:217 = 0.70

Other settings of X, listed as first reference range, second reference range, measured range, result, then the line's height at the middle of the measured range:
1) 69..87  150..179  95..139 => 8.9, 244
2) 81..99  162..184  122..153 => 2.3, 228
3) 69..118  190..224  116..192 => 1.3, 204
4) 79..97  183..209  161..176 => -3.7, 180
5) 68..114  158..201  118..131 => 3.7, 226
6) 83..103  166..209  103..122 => 5.9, 237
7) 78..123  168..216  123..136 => 0.1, 203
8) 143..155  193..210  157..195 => -4.9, 179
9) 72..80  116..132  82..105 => -3.2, 223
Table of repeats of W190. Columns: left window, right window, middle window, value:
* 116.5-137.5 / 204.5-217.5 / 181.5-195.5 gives 0.2 mm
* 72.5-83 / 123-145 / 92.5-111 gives 0.3 mm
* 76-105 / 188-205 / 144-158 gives -1.3 mm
